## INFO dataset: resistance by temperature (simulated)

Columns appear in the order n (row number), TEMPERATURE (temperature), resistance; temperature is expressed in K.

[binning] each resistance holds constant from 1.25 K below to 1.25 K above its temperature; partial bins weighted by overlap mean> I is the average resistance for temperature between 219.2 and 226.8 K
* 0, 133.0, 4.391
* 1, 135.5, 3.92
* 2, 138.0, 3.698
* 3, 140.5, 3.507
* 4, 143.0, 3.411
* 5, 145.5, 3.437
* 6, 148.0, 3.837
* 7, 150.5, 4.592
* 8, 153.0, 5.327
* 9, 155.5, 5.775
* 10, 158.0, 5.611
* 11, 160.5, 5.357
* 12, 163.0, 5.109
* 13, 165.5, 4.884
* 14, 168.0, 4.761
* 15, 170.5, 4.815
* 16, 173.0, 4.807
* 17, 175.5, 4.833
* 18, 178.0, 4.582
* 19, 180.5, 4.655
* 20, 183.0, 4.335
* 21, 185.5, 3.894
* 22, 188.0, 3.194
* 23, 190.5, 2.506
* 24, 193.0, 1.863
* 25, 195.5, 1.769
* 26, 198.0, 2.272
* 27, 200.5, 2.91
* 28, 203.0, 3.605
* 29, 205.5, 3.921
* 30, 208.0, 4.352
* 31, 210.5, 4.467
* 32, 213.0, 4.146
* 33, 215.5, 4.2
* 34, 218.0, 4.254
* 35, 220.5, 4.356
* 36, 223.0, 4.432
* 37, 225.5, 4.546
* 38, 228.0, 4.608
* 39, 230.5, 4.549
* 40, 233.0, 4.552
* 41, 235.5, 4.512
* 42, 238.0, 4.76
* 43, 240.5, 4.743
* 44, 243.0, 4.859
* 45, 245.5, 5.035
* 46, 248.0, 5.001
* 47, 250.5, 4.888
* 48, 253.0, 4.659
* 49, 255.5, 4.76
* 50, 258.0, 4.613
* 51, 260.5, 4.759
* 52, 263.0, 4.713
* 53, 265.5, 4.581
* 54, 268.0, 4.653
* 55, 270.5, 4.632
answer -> 4.44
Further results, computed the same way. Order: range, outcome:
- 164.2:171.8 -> 4.82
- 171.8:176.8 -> 4.82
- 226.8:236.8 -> 4.56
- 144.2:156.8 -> 4.59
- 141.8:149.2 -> 3.56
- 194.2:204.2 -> 2.63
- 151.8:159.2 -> 5.57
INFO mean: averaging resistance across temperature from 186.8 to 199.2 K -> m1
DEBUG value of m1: 2.32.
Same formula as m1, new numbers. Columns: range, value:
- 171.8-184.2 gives 4.64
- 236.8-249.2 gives 4.88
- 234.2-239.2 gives 4.63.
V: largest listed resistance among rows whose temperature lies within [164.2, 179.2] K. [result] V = 4.884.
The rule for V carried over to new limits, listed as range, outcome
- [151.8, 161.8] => 5.775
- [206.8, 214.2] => 4.467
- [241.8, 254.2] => 5.035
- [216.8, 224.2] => 4.432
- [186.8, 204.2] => 3.605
